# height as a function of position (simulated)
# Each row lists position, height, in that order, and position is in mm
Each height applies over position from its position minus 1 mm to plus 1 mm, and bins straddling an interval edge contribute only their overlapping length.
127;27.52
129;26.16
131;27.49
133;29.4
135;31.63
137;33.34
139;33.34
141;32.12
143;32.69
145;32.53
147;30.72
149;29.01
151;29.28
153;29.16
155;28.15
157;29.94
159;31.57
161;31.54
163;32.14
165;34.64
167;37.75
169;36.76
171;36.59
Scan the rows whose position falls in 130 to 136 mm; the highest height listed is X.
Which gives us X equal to 31.63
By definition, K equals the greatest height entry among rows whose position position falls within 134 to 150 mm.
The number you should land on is 33.34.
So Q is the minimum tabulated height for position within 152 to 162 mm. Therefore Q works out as 28.15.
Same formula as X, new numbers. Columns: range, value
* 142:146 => 32.69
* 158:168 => 37.75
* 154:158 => 29.94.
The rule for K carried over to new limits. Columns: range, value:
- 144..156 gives 32.53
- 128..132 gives 27.49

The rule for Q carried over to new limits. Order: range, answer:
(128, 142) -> 26.16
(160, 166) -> 31.54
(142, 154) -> 29.01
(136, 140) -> 33.34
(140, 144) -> 32.12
